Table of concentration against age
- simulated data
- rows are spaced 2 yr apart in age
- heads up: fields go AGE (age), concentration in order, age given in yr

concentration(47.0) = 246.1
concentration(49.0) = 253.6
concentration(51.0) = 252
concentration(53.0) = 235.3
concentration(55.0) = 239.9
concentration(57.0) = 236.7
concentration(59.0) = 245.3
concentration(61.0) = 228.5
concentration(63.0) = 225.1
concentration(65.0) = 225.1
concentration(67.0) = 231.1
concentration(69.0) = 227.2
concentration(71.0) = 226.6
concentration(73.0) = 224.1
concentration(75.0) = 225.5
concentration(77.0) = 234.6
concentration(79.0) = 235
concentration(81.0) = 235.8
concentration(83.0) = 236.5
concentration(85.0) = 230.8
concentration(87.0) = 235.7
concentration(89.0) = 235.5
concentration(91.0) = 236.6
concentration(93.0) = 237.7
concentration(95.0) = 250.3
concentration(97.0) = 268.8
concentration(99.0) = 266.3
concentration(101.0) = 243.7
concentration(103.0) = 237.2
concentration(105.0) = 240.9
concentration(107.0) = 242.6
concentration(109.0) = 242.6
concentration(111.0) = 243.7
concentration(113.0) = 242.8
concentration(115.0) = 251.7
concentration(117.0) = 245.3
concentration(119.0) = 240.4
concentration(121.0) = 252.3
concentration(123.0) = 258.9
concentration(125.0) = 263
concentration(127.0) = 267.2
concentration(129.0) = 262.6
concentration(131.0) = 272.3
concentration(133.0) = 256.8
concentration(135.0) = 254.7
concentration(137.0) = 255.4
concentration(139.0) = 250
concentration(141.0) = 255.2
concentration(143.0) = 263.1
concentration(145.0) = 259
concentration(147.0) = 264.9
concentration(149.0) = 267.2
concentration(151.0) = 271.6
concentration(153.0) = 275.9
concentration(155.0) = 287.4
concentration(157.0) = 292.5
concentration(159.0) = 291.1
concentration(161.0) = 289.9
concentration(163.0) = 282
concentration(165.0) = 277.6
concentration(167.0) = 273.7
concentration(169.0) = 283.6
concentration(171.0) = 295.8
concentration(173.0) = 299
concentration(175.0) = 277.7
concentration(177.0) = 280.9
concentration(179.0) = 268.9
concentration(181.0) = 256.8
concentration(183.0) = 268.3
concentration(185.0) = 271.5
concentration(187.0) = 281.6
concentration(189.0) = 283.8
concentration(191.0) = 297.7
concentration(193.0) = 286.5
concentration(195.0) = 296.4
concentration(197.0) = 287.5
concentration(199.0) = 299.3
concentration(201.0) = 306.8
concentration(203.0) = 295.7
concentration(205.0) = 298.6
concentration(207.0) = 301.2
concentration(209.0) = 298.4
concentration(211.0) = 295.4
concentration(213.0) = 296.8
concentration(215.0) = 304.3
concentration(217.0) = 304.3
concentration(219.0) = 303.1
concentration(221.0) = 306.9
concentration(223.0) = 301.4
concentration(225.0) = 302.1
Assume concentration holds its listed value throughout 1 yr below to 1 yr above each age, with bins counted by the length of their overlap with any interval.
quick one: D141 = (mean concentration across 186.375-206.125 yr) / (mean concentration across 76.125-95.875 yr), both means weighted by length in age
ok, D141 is 1.2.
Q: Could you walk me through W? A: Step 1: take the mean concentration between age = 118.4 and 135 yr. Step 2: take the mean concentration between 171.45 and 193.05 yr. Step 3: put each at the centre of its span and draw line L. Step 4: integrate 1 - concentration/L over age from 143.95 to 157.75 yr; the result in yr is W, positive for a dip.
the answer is -0.29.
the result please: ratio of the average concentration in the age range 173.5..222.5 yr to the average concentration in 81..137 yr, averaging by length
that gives 1.17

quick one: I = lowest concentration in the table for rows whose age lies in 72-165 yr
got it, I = 224.1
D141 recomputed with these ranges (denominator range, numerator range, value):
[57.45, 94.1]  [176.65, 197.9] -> 1.21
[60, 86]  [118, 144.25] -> 1.12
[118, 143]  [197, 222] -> 1.17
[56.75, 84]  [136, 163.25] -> 1.18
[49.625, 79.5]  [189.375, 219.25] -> 1.28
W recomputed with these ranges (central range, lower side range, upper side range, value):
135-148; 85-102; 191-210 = 0.5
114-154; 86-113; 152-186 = 0.5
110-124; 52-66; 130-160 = 0.5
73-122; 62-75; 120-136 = 0.3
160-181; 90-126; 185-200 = -0.2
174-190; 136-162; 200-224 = 0.7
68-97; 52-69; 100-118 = 0.3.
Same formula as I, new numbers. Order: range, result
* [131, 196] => 250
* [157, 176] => 273.7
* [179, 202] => 256.8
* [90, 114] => 236.6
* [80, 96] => 230.8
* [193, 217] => 286.5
